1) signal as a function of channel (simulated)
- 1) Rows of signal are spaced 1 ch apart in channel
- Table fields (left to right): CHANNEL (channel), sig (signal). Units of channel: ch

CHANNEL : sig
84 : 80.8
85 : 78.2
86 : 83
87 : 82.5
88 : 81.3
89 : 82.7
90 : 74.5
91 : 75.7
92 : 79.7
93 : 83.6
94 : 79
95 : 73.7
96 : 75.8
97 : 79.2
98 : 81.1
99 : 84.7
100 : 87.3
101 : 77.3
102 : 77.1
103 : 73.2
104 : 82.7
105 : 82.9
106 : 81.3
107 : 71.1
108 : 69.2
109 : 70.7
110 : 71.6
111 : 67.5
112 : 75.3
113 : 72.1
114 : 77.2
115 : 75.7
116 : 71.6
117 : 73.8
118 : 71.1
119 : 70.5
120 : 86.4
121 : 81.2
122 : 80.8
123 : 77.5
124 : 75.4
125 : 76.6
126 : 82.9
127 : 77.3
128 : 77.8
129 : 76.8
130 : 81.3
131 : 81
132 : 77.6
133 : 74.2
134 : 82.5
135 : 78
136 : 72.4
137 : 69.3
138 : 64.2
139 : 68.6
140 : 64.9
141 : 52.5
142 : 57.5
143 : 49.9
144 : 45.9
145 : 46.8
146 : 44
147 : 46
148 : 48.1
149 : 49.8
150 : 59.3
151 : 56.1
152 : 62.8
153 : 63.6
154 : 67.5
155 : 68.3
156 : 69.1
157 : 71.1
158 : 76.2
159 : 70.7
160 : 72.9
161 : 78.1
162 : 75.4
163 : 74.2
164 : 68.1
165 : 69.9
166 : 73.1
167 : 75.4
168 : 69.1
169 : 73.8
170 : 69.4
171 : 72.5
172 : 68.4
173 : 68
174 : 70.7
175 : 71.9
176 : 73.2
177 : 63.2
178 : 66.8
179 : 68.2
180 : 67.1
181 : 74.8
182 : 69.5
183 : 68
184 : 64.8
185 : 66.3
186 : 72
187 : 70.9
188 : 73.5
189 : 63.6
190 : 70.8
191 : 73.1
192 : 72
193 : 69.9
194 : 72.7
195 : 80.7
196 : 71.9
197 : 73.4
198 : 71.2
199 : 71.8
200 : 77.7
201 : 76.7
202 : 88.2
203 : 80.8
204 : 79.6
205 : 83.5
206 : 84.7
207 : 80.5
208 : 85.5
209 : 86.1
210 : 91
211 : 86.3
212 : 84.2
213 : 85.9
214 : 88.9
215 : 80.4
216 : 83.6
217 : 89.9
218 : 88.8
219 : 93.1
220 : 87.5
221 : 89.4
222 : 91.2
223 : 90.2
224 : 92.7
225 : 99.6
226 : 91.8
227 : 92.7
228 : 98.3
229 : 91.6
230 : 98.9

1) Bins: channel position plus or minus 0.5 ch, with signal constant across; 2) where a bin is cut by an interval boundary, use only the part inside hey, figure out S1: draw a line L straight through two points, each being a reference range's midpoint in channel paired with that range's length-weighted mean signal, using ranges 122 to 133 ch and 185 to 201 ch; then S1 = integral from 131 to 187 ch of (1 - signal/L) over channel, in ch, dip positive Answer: 6.4 ch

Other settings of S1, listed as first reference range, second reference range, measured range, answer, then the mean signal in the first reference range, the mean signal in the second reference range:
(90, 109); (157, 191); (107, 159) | 4.3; 78.3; 70.7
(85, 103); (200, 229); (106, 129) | 1.7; 79.7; 87.4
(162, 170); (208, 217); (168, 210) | 2.9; 72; 86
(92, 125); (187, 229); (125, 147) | 3.0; 76.8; 82.7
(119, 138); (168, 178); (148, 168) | 1.2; 77.7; 69.9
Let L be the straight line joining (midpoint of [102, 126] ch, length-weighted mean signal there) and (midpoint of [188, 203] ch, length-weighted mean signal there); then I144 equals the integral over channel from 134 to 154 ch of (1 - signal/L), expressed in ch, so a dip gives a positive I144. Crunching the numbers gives 4.4 ch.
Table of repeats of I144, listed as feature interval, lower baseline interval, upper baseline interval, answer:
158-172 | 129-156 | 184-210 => -0.8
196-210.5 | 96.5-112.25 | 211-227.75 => 1.2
